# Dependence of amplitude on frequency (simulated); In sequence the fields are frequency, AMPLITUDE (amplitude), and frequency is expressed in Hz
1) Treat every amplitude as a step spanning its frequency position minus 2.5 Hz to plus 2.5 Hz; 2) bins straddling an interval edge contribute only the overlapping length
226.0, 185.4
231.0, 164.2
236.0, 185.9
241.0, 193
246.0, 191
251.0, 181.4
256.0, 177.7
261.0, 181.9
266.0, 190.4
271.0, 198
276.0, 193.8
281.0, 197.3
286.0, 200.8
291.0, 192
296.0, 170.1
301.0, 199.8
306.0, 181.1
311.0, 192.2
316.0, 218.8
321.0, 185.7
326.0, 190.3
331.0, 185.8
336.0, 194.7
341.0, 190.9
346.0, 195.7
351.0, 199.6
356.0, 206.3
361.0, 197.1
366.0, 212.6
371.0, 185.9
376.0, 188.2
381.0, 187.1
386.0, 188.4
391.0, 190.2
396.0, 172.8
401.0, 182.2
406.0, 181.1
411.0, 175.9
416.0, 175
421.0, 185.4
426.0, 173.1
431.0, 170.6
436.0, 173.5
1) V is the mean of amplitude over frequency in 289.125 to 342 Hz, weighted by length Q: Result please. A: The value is 191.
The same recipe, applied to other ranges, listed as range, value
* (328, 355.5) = 194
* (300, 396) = 194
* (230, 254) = 184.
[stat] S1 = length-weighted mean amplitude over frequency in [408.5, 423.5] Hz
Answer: 179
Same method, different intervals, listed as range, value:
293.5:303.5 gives 185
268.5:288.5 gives 197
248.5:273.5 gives 186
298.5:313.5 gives 191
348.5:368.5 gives 204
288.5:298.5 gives 181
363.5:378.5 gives 196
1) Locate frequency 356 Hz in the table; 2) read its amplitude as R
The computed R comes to 206.3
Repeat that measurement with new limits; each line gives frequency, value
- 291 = 192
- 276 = 193.8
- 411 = 175.9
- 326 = 190.3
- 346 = 195.7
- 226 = 185.4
